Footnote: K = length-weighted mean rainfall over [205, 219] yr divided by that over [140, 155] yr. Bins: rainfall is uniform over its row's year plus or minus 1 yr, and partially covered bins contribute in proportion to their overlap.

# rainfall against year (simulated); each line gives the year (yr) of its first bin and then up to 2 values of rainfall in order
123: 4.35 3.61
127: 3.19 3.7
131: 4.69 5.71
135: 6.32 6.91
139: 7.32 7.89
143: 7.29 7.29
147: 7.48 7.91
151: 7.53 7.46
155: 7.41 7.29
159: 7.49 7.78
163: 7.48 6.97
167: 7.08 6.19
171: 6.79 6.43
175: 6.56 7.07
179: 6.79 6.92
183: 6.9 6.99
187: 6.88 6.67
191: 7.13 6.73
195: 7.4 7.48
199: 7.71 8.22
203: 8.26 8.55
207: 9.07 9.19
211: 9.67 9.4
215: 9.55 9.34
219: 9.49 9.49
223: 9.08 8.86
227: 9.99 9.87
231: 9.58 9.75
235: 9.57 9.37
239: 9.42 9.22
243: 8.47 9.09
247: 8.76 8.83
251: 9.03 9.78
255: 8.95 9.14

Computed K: 1.24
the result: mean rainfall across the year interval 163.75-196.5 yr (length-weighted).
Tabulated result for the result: 6.86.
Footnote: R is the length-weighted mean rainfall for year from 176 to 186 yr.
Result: 6.93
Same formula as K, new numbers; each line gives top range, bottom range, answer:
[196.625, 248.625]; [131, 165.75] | 1.27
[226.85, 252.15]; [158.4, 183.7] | 1.34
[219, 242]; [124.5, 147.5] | 1.59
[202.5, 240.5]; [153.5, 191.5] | 1.34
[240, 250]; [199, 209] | 1.04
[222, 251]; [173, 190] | 1.36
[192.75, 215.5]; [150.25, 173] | 1.18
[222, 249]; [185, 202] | 1.28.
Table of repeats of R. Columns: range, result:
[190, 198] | 7.19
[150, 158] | 7.42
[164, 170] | 6.75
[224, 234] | 9.61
